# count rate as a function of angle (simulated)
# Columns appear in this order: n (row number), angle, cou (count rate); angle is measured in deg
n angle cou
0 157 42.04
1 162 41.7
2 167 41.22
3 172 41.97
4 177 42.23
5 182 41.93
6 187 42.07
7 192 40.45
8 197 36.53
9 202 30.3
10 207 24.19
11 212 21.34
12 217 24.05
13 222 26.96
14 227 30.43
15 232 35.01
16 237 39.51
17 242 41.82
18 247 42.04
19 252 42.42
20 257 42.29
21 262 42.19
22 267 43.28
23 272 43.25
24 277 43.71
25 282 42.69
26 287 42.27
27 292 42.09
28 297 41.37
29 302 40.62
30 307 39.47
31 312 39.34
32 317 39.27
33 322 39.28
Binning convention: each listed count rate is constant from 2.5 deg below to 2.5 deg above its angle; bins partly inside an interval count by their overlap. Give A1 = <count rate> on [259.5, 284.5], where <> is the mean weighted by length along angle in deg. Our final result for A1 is 43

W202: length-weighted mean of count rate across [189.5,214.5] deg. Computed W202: 30.6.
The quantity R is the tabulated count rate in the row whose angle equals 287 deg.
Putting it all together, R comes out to 42.27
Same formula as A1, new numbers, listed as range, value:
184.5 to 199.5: 39.7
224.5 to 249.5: 37.8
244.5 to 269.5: 42.4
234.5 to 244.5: 40.7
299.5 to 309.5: 40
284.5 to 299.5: 41.9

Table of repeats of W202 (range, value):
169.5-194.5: 41.7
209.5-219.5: 22.7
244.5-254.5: 42.2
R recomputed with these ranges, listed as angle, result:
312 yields 39.34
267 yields 43.28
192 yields 40.45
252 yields 42.42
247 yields 42.04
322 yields 39.28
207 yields 24.19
